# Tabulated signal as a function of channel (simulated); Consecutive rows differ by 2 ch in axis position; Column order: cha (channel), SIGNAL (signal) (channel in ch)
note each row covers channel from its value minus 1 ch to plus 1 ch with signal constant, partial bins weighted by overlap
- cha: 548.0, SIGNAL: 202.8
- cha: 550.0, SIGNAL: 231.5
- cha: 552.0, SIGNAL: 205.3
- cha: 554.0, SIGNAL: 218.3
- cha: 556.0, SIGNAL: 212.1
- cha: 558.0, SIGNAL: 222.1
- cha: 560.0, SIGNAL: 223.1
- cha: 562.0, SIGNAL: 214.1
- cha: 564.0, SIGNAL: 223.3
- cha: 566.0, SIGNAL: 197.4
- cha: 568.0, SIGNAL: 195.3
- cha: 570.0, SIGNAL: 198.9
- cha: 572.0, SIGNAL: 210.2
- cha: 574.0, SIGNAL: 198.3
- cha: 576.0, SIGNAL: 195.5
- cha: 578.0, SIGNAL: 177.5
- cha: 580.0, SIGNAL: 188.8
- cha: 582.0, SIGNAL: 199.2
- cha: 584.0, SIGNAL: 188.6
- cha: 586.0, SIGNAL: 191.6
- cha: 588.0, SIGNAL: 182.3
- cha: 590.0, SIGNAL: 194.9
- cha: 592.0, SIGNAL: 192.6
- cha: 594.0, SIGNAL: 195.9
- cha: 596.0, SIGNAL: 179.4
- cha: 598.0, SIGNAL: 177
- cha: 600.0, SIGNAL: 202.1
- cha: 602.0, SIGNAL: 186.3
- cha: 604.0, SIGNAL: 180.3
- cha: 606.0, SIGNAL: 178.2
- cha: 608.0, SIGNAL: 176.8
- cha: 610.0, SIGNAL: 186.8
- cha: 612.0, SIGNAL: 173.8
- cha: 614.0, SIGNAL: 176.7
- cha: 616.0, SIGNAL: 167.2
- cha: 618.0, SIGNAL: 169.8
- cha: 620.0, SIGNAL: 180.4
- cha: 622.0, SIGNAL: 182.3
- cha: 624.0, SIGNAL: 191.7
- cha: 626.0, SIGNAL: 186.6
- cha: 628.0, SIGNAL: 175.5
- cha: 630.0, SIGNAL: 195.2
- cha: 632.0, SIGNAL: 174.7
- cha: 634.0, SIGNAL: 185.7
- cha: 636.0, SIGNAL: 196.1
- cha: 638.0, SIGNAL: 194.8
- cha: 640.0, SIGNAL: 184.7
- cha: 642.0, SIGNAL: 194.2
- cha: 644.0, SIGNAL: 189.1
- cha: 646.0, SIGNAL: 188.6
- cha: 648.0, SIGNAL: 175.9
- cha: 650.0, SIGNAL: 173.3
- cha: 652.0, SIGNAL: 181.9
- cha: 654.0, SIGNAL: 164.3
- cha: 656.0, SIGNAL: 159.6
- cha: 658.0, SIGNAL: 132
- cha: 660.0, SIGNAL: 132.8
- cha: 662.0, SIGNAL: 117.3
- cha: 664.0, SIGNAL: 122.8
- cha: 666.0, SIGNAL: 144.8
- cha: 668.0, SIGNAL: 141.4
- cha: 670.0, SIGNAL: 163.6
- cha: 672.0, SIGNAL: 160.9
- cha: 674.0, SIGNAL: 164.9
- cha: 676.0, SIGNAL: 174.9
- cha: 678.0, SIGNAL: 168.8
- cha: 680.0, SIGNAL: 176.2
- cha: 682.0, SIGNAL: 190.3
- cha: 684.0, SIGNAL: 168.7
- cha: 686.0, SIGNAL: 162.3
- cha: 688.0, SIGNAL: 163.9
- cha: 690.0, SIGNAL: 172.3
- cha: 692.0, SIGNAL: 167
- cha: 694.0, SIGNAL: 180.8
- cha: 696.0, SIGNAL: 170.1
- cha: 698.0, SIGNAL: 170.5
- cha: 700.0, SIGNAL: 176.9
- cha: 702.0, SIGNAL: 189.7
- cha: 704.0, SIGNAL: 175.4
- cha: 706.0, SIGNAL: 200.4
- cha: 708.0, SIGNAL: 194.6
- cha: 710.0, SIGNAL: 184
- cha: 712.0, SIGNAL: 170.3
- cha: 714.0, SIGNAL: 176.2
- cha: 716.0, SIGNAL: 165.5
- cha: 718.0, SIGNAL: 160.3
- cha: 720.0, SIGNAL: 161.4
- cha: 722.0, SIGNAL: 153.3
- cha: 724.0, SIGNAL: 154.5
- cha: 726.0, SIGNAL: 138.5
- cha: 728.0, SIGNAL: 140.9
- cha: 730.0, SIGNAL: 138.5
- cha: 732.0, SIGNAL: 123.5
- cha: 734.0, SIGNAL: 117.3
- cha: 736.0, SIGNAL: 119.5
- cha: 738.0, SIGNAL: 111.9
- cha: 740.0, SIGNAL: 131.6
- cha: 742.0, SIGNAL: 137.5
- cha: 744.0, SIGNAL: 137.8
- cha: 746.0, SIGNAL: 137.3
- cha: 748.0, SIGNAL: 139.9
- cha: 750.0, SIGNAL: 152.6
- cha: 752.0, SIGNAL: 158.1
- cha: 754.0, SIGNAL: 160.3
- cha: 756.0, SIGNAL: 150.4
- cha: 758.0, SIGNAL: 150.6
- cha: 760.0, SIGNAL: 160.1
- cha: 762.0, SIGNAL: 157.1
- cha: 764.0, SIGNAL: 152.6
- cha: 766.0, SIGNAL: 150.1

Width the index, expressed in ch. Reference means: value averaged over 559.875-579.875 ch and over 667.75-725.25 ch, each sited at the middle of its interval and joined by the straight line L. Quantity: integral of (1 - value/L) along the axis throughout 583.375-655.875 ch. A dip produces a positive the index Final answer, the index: 2.4 ch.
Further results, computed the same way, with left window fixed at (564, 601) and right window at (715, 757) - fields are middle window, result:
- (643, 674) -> 2.12 ch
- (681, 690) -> -0.69 ch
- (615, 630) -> -0.01 ch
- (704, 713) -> -2.04 ch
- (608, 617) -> 0.36 ch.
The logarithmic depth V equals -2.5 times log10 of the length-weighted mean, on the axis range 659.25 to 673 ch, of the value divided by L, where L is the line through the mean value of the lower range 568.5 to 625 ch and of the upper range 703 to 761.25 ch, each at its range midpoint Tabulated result 0.20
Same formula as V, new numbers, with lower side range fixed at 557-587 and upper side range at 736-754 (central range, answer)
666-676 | 0.05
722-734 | 0.05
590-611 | 0.03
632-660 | -0.01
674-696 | -0.08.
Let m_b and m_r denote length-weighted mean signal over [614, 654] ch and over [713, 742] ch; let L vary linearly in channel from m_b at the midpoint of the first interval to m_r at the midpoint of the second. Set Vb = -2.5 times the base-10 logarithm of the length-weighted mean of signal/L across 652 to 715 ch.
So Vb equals -0.04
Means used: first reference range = 183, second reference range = 142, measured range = 166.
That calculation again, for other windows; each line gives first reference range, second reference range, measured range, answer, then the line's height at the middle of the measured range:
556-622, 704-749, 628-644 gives -0.07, 177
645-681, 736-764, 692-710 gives -0.19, 152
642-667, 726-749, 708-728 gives -0.19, 137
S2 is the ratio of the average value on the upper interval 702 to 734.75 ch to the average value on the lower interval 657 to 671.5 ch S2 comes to 1.17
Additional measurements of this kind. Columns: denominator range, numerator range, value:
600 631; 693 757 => 0.86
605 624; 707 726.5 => 0.94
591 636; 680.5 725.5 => 0.95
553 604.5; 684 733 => 0.84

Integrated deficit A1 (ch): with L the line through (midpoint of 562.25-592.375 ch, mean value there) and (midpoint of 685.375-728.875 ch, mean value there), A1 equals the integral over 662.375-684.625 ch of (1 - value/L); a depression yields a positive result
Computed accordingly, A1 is 2.0 ch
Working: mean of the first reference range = 196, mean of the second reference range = 170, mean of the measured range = 160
